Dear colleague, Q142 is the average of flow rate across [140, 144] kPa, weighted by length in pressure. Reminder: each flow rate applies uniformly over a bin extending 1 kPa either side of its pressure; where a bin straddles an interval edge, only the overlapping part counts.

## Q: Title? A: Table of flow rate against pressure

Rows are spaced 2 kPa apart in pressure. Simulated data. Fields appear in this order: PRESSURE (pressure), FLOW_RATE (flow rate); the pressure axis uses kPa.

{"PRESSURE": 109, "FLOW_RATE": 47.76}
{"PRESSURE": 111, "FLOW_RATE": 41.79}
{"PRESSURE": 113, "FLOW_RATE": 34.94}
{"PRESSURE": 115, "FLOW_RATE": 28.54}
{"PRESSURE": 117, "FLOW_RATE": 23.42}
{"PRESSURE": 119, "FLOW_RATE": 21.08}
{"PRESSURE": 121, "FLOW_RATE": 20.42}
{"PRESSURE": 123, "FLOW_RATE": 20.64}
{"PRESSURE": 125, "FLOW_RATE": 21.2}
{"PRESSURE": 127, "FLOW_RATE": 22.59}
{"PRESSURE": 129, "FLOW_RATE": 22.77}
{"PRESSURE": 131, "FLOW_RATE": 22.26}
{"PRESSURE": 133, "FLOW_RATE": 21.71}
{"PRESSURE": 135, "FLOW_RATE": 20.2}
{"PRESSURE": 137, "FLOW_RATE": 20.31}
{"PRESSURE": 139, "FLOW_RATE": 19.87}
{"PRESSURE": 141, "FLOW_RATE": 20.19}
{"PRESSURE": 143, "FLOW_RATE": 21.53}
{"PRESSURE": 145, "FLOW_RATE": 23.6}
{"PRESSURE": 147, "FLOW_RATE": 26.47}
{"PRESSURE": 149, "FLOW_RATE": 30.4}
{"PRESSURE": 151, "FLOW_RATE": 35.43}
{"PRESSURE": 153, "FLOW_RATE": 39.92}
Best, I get 20.9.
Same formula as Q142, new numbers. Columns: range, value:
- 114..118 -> 26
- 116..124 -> 21.4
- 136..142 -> 20.1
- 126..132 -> 22.5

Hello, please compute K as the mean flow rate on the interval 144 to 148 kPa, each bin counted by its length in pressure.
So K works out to 25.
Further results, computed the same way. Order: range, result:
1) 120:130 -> 21.5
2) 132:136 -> 21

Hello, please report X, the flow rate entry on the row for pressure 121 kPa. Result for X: 20.42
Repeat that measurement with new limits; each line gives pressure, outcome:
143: 21.53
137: 20.31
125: 21.2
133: 21.71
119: 21.08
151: 35.43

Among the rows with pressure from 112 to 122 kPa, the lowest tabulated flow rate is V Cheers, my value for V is 20.42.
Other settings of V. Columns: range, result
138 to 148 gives 19.87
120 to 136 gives 20.2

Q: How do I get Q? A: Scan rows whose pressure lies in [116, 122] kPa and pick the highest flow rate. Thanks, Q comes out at 23.42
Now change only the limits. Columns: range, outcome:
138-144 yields 21.53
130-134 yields 22.26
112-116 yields 34.94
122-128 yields 22.59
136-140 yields 20.31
